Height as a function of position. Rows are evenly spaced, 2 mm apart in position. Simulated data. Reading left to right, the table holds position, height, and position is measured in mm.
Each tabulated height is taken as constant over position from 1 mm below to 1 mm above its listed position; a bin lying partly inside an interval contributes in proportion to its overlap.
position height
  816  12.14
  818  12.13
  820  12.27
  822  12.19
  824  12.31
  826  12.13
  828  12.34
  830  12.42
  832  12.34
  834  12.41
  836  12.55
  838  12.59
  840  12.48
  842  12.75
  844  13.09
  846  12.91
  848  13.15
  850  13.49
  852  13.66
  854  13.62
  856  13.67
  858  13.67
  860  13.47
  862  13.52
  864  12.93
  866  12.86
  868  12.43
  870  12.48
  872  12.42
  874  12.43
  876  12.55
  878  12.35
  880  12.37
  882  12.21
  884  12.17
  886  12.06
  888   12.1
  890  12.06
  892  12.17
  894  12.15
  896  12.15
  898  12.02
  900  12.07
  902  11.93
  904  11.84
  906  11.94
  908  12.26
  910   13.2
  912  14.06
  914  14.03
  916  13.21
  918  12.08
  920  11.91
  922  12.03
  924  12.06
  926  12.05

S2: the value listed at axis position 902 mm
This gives 11.93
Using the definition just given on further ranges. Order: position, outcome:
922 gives 12.03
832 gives 12.34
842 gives 12.75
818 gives 12.13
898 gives 12.02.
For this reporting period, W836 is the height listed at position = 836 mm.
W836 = 12.55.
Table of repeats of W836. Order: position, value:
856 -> 13.67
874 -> 12.43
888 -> 12.1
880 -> 12.37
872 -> 12.42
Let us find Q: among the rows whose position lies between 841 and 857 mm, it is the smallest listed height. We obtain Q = 12.75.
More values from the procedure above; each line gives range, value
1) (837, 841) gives 12.48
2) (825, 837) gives 12.13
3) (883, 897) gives 12.06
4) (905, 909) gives 11.94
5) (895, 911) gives 11.84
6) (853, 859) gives 13.62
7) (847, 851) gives 13.15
